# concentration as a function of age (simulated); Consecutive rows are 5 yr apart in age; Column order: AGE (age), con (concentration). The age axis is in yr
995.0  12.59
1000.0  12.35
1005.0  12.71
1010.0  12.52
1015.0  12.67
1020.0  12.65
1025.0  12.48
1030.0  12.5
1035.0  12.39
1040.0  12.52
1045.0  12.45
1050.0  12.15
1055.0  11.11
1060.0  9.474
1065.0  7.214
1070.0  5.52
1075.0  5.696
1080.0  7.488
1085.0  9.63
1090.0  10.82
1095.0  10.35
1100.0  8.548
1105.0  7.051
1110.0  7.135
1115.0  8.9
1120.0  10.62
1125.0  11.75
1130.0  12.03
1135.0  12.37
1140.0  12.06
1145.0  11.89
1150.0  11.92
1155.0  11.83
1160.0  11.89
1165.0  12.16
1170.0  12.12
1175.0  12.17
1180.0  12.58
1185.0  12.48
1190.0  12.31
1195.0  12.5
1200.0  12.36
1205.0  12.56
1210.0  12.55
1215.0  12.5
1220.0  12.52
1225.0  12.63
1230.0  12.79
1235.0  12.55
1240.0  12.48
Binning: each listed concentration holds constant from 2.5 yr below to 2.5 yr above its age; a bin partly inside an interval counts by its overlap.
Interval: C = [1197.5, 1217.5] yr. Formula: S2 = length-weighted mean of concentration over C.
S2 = 12.5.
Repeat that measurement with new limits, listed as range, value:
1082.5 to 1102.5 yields 9.84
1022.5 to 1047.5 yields 12.5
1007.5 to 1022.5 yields 12.6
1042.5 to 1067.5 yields 10.5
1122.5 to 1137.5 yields 12.1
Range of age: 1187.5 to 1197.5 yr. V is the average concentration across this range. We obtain 12.4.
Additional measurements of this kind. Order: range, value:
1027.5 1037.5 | 12.4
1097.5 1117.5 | 7.91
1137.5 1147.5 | 12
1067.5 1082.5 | 6.23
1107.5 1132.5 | 10.1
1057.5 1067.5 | 8.34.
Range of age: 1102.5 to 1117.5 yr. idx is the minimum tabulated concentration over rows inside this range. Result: 7.051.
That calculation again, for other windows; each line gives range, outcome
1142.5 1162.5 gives 11.83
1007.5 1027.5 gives 12.48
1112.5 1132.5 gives 8.9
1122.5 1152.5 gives 11.75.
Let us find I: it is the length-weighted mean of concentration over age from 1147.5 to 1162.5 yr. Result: 11.9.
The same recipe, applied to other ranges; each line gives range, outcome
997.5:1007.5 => 12.5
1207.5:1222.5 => 12.5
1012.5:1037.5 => 12.5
